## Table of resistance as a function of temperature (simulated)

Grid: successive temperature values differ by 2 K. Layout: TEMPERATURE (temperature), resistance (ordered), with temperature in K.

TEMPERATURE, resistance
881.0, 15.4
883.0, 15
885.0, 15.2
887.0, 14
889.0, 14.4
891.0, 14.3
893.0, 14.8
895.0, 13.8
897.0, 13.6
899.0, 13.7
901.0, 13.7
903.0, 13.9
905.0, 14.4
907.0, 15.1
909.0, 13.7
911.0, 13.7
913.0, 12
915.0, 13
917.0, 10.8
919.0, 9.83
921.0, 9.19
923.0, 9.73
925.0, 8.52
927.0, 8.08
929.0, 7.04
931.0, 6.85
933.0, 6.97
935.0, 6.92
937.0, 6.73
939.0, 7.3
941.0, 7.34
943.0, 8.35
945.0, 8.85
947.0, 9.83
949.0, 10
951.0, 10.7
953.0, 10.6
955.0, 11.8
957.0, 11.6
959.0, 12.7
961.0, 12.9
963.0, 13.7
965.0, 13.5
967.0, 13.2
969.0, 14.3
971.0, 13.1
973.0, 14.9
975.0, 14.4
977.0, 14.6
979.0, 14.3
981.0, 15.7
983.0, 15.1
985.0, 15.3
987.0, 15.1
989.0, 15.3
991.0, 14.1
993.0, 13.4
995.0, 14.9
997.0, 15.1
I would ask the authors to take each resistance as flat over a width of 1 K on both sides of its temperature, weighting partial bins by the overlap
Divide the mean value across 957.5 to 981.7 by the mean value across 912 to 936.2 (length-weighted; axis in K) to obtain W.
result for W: 1.53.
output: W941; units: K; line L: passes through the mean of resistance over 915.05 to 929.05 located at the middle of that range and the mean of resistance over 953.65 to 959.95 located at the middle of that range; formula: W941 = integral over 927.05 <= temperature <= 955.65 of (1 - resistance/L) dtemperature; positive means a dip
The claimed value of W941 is 6.4 K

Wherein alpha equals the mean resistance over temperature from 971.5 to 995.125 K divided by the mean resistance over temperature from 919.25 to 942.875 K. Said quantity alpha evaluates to 1.89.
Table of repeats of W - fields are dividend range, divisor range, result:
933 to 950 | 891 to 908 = 0.57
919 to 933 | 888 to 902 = 0.59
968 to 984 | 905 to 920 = 1.14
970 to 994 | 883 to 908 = 1.02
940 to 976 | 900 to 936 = 1.09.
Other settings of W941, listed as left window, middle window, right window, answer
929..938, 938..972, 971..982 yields -1.09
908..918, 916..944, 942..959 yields 8.48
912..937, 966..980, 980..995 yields -0.63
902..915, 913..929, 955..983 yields 4.55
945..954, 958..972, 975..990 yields -1.06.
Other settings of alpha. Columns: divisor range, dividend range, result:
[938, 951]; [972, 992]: 1.70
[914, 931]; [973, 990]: 1.60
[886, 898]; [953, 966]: 0.89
